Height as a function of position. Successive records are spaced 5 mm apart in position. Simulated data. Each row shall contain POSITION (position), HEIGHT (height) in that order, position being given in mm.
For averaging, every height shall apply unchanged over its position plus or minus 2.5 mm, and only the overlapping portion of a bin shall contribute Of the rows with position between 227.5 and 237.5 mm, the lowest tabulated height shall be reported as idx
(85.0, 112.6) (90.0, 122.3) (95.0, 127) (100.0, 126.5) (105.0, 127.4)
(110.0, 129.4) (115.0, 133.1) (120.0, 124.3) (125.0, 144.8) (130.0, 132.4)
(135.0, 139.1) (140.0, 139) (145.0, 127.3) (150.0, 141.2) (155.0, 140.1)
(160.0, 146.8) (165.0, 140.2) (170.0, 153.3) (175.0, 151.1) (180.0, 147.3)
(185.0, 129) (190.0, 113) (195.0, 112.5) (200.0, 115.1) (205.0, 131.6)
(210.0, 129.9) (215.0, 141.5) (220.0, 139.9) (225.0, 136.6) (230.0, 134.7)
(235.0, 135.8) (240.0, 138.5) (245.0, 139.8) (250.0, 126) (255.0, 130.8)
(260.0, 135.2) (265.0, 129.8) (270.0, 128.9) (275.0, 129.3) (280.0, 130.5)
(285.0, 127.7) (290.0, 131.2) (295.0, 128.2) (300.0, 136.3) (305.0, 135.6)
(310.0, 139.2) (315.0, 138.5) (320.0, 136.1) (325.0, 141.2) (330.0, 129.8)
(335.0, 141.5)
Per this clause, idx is 134.7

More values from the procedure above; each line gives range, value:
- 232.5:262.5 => 126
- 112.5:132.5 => 124.3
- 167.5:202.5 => 112.5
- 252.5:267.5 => 129.8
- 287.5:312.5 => 128.2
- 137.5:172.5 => 127.3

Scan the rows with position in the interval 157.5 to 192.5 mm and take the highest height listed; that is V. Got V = 153.3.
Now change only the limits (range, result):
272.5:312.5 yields 139.2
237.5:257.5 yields 139.8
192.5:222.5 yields 141.5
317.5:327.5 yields 141.2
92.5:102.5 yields 127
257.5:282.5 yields 135.2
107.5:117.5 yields 133.1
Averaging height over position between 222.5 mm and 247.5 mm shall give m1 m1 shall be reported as 137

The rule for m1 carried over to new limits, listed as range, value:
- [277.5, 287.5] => 129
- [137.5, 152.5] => 136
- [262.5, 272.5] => 129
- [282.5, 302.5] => 131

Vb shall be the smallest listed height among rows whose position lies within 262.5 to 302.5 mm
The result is 127.7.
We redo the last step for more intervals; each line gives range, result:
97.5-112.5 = 126.5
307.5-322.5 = 136.1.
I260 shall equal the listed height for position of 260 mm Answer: 135.2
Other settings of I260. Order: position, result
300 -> 136.3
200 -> 115.1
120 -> 124.3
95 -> 127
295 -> 128.2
